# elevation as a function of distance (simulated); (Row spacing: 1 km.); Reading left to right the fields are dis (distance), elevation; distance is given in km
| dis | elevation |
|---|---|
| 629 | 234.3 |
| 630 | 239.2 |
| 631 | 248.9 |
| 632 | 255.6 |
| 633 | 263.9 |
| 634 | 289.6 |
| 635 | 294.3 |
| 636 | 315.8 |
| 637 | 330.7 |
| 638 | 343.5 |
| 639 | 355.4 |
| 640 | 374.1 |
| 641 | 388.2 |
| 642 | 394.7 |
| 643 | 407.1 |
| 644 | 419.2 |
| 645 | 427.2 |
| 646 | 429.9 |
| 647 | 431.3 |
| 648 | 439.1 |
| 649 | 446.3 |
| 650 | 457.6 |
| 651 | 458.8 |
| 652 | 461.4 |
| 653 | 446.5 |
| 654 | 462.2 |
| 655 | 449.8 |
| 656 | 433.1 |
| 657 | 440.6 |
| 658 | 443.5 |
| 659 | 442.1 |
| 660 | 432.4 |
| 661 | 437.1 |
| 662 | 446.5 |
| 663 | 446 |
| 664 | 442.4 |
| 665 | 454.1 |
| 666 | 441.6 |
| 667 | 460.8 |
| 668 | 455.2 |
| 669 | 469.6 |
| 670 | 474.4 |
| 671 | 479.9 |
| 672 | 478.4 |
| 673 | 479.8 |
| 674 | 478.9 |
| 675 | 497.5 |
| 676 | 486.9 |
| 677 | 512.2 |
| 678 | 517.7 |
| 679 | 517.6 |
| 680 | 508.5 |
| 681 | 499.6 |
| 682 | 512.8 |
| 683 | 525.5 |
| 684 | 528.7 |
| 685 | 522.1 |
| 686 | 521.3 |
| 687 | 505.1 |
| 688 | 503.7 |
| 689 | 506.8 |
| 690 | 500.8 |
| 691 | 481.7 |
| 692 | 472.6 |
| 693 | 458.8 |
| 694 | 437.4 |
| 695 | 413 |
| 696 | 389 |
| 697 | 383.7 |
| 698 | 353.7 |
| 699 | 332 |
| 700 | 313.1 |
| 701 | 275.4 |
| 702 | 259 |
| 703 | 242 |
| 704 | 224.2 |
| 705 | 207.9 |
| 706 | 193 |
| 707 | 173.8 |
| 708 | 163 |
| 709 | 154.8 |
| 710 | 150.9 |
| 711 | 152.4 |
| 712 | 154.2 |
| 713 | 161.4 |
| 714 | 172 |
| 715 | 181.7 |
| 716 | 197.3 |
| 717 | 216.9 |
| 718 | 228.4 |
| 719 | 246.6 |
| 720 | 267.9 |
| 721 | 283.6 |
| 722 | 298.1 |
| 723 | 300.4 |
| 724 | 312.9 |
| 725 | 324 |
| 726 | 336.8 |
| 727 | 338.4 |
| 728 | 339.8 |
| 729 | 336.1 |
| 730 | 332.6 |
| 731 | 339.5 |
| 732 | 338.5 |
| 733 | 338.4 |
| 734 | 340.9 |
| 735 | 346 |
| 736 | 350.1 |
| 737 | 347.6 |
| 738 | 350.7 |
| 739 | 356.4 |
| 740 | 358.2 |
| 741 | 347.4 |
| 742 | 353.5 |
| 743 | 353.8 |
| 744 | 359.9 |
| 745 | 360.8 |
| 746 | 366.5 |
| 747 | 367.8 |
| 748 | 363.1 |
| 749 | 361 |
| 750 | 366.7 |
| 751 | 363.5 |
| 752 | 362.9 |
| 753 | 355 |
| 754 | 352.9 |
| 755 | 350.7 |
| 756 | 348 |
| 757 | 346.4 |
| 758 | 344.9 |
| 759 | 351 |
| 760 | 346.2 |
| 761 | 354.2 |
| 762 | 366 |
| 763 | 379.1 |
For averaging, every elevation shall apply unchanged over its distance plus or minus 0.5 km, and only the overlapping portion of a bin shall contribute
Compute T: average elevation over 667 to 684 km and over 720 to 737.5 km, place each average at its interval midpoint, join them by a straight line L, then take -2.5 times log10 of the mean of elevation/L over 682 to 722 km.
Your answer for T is 0.29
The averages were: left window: 493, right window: 328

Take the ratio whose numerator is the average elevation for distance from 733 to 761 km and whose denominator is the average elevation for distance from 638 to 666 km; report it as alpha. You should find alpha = 0.8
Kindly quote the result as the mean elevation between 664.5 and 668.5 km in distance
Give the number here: 453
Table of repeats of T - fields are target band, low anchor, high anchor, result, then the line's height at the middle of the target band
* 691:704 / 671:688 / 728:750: 0.266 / 458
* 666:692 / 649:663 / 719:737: -0.214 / 408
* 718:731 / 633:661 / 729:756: 0.178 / 363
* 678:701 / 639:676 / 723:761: -0.128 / 408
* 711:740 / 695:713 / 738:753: 0.067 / 304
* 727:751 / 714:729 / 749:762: -0.116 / 316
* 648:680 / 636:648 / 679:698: -0.075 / 432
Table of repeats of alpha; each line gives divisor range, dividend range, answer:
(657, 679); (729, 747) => 0.75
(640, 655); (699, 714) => 0.47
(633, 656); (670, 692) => 1.26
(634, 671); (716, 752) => 0.78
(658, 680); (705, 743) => 0.59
